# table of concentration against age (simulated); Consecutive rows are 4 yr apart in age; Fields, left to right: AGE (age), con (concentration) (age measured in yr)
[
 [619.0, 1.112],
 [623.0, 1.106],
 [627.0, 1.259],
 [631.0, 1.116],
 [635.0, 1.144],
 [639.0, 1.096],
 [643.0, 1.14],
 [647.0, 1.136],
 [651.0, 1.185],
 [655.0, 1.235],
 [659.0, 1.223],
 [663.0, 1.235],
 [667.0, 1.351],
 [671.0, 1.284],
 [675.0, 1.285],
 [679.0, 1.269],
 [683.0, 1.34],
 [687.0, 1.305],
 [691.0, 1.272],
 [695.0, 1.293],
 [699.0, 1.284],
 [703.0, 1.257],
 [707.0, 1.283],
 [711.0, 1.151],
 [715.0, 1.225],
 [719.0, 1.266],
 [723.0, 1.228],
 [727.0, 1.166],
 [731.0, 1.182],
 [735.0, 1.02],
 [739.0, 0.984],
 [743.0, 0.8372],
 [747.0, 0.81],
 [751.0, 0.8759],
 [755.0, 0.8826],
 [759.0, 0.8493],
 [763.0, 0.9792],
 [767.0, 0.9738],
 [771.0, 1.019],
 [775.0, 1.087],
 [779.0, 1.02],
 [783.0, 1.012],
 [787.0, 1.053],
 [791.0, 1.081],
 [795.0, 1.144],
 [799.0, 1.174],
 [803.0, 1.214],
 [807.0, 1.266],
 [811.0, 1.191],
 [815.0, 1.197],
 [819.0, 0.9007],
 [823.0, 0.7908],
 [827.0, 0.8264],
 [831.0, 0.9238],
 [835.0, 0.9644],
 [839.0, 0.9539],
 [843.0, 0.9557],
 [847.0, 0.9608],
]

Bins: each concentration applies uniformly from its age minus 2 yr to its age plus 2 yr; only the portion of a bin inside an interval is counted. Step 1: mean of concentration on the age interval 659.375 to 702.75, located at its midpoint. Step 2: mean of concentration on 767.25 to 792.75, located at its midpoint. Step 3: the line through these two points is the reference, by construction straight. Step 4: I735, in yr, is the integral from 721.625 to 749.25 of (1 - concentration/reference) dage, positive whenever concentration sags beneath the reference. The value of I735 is 3.1 yr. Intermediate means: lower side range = 1.29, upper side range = 1.04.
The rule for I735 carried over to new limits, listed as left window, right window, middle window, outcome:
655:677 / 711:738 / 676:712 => -1.54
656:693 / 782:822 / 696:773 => 8.83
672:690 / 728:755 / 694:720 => -2.26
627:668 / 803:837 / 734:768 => 5.59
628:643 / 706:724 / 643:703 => -4.22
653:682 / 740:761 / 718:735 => -3.60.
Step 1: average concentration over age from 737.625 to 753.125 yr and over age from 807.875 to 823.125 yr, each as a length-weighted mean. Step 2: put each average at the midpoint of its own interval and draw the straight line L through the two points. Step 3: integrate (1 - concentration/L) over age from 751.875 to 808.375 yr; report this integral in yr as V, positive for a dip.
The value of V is -4.5 yr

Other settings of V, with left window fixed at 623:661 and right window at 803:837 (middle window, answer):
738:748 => 1.9 yr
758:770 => 1.3 yr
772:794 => -0.1 yr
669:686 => -2.4 yr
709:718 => -0.7 yr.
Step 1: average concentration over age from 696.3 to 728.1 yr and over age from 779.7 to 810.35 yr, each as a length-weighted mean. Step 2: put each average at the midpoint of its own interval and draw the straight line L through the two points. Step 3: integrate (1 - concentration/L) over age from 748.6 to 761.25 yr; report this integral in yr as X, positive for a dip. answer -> 3.3 yr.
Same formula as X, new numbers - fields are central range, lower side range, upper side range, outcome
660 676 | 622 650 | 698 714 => -1.3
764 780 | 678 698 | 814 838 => 0.7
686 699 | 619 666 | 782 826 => -1.6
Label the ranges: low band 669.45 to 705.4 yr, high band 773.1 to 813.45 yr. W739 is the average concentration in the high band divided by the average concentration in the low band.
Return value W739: 0.9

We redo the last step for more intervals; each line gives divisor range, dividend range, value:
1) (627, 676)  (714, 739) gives 0.97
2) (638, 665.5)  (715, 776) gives 0.86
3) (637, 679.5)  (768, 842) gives 0.86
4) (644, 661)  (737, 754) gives 0.74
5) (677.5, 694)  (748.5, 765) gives 0.69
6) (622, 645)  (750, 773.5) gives 0.82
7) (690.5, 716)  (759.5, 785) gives 0.80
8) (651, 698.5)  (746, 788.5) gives 0.75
